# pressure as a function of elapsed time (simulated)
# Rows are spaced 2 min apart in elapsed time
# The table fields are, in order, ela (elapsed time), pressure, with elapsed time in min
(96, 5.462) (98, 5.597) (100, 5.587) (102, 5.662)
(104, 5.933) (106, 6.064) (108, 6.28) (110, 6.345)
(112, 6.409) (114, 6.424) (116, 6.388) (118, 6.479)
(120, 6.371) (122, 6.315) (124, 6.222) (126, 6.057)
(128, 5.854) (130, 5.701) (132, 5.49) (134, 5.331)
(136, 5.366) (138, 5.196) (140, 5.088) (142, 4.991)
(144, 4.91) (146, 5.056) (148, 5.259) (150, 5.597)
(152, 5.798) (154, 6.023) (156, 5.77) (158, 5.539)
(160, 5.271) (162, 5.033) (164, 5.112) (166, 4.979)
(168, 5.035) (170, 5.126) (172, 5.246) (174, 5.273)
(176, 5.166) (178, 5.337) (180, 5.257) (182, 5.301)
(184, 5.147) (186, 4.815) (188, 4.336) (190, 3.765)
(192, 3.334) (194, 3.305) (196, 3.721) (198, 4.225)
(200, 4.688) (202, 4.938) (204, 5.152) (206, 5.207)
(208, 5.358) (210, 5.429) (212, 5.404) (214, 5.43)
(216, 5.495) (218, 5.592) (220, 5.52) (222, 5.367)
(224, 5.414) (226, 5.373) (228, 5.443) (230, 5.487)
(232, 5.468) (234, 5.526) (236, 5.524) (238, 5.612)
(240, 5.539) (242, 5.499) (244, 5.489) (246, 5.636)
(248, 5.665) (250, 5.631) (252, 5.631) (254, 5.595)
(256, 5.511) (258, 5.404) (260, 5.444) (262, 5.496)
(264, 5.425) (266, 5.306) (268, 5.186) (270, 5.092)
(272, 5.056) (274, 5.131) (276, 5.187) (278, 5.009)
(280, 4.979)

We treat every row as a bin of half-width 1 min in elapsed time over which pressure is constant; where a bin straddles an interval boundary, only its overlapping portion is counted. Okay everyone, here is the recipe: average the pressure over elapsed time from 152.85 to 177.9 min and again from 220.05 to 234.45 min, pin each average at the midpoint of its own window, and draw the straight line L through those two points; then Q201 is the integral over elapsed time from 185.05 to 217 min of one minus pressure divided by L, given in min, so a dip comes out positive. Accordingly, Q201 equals 4.29 min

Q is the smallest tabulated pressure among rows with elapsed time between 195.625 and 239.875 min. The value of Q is 3.721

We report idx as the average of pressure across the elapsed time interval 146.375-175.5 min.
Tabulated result 5.35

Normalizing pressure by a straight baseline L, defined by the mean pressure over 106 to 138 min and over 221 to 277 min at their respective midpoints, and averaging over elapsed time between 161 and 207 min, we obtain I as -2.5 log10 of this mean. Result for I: 0.20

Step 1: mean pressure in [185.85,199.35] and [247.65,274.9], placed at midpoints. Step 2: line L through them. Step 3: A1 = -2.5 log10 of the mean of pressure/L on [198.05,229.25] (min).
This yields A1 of -0.212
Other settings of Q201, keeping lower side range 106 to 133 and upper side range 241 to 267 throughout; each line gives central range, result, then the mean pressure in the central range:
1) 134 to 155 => 2.5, 5.33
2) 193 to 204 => 2.9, 4.26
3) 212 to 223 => 0.4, 5.47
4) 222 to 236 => 0.5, 5.45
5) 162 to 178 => 2.1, 5.14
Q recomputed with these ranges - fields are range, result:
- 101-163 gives 4.91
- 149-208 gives 3.305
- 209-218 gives 5.404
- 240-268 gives 5.186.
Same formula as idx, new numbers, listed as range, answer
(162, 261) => 5.16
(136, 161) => 5.37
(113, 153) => 5.69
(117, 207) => 5.18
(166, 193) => 4.86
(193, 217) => 4.86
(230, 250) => 5.55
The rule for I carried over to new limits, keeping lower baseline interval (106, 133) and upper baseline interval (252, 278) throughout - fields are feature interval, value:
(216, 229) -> 0.023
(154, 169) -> 0.122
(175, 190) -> 0.170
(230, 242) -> -0.007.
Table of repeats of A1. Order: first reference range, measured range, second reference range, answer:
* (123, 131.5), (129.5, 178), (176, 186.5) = 0.05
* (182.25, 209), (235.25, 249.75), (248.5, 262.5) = -0.05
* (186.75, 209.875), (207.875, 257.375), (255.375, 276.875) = -0.14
